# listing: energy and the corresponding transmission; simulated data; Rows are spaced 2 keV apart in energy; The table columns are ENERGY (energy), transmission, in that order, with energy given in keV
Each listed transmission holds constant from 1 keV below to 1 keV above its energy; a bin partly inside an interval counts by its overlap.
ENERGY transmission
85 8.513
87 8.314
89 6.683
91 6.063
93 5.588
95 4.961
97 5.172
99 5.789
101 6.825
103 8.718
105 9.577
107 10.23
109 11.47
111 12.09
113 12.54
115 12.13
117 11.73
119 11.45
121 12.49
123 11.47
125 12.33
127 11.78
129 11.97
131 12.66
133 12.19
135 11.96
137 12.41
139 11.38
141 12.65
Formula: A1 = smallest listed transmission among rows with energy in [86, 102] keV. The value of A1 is 4.961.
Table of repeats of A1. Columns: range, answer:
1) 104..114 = 9.577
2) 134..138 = 11.96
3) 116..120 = 11.45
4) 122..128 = 11.47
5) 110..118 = 11.73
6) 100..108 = 6.825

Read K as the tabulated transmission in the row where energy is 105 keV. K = 9.577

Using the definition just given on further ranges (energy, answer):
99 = 5.789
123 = 11.47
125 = 12.33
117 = 11.73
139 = 11.38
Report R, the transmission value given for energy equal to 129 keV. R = 11.97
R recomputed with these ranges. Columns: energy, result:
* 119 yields 11.45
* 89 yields 6.683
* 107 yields 10.23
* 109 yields 11.47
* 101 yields 6.825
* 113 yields 12.54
